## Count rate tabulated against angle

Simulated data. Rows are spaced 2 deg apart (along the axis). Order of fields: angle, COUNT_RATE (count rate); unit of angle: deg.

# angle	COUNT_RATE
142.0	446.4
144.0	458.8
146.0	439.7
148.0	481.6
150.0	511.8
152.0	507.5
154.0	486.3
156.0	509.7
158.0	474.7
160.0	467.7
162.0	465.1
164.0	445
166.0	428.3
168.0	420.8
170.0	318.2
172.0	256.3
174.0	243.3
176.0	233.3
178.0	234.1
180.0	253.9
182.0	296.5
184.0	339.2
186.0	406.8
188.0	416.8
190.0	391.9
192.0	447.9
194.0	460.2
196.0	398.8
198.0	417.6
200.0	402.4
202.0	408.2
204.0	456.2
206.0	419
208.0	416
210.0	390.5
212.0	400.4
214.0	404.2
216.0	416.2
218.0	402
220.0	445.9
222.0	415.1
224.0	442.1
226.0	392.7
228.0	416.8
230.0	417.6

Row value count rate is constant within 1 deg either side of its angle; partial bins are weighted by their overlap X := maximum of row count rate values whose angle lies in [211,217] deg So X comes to 416.2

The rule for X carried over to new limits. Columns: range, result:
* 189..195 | 460.2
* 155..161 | 509.7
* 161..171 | 465.1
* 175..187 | 406.8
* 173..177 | 243.3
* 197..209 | 456.2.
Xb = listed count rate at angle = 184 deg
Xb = 339.2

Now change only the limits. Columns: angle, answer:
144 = 458.8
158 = 474.7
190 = 391.9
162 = 465.1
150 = 511.8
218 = 402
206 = 419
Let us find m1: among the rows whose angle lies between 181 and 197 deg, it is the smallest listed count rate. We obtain 296.5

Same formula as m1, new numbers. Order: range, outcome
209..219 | 390.5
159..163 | 465.1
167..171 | 318.2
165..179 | 233.3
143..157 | 439.7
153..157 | 486.3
